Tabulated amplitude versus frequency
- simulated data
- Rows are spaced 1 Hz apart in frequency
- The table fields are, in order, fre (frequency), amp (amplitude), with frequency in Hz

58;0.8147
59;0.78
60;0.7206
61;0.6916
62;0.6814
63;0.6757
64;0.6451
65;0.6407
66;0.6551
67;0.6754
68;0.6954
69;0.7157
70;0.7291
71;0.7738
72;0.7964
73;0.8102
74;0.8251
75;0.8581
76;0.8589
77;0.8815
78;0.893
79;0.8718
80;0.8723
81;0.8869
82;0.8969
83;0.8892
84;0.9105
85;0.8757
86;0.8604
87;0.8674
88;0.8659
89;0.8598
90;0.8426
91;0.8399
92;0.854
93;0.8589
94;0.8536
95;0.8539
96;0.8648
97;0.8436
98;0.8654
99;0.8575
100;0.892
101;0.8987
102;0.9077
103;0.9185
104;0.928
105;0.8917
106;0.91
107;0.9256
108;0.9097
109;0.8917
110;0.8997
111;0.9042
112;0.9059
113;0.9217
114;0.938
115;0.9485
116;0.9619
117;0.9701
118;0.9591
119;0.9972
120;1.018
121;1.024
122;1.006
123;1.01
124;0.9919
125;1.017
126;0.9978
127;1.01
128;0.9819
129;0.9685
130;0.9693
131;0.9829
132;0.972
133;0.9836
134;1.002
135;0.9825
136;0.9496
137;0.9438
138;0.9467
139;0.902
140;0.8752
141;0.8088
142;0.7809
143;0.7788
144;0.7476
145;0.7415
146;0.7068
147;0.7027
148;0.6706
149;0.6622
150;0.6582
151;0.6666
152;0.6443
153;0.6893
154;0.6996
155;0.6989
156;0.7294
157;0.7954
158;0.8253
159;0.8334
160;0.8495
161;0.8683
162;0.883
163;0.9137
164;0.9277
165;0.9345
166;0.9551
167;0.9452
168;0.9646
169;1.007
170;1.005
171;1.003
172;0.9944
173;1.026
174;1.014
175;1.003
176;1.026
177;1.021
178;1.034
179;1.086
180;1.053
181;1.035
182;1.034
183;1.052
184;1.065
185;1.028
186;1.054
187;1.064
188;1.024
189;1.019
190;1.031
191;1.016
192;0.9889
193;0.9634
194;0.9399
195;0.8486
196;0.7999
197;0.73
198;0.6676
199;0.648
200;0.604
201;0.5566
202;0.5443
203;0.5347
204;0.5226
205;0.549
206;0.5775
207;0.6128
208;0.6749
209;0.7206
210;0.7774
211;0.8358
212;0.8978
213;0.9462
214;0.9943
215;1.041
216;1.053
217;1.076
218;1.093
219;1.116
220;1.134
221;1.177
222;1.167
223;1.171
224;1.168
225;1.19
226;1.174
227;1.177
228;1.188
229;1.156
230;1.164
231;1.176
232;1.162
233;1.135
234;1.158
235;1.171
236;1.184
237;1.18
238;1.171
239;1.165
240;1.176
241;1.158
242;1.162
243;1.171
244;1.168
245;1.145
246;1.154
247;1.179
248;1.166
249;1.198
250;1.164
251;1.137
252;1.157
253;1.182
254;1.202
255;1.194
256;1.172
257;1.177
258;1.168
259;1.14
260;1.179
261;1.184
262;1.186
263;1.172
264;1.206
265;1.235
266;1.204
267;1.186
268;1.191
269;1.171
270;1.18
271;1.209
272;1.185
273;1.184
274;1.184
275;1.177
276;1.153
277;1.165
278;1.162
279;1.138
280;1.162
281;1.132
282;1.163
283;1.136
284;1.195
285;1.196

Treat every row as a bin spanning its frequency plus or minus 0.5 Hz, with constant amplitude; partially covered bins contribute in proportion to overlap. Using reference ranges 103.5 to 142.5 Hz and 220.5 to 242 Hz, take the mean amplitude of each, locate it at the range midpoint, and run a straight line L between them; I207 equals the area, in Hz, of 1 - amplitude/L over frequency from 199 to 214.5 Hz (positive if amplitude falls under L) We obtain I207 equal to 6.0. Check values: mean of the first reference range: 0.948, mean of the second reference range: 1.17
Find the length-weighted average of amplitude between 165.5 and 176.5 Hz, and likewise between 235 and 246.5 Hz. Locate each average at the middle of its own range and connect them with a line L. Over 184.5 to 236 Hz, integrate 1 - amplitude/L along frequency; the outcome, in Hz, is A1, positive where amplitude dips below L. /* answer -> 6.9 Hz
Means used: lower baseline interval 0.995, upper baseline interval 1.17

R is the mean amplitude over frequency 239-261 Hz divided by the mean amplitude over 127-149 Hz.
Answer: 1.34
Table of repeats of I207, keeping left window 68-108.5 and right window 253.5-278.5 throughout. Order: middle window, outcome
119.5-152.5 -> 2.2 Hz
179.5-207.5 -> 5.5 Hz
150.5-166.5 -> 2.9 Hz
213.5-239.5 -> -0.8 Hz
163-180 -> 0.3 Hz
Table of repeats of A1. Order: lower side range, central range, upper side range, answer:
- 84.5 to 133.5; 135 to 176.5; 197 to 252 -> 4.68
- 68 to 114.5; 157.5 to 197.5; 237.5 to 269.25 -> 2.31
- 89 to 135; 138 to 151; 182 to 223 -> 2.24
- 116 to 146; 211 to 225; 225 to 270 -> 0.50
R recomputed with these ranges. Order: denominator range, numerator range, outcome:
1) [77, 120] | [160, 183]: 1.10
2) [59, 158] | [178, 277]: 1.23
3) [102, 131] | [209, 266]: 1.19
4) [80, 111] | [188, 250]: 1.13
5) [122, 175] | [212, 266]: 1.31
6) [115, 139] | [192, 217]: 0.78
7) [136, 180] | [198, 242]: 1.13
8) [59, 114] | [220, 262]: 1.40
